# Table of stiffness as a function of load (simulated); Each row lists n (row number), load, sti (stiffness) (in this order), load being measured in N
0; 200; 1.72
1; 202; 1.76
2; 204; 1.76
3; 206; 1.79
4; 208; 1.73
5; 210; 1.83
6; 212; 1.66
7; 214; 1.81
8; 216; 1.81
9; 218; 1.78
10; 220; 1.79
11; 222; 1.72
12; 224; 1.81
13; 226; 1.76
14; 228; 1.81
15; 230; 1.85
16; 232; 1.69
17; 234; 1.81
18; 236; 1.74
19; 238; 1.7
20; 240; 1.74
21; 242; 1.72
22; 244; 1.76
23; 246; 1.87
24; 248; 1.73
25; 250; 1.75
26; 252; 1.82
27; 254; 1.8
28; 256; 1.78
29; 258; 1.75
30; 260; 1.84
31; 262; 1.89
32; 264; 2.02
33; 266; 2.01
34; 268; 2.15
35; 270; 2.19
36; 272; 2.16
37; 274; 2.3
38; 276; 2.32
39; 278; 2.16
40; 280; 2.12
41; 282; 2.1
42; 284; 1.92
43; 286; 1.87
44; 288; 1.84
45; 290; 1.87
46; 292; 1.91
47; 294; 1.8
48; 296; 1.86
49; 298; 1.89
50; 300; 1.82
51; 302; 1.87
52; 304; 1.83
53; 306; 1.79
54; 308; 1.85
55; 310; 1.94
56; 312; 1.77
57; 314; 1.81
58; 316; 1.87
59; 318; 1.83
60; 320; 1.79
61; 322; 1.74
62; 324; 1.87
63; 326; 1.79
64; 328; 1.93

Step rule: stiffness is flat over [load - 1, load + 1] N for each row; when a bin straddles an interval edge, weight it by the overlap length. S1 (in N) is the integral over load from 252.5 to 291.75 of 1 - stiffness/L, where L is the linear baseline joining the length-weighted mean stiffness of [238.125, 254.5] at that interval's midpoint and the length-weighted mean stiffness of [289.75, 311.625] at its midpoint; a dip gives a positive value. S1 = -4.14 N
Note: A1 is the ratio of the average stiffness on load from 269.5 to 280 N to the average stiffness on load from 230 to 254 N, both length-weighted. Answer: 1.26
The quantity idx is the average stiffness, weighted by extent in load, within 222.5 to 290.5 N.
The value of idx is 1.9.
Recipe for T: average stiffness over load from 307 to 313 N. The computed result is 1.85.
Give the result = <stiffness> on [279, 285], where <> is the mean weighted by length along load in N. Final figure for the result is 2.05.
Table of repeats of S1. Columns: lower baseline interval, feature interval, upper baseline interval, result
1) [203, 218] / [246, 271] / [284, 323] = -1.18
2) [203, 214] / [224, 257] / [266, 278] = 3.46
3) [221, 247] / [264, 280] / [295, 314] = -3.19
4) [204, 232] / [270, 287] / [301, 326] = -2.95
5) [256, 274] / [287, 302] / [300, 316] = 0.27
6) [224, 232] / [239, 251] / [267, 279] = 1.17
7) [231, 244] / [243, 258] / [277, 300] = 0.01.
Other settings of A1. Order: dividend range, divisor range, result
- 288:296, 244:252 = 1.04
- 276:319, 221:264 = 1.07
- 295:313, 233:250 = 1.05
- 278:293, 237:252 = 1.12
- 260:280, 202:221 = 1.19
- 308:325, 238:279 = 0.95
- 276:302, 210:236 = 1.09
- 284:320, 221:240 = 1.05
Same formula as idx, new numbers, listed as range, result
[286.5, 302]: 1.86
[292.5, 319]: 1.84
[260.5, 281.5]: 2.12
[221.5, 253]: 1.77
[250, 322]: 1.92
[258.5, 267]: 1.93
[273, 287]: 2.11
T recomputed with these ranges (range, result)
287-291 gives 1.85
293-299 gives 1.85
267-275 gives 2.2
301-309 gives 1.84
